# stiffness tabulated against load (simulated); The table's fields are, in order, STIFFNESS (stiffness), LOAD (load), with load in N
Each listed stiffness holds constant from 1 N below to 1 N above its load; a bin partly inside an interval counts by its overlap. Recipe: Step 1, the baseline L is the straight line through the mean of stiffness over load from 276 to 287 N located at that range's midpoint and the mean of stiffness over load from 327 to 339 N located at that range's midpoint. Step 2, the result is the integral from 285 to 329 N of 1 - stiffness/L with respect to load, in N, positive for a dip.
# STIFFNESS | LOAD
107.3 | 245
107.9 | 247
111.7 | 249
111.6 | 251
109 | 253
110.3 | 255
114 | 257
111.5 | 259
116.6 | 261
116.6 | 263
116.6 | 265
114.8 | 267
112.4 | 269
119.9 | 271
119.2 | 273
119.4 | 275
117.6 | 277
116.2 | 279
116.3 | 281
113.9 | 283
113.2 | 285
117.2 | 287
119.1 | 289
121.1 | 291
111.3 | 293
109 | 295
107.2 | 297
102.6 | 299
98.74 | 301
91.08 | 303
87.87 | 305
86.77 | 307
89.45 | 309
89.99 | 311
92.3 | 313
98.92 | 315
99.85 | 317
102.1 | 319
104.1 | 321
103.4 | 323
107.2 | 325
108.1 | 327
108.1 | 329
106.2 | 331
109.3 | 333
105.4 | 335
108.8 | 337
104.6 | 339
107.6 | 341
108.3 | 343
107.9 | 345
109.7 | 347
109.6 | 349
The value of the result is 3.52 N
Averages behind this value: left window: 116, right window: 107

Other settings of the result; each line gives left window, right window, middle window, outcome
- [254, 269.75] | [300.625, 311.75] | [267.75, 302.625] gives -4.09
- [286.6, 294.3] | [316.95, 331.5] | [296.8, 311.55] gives 2.44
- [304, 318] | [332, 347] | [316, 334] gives -1.02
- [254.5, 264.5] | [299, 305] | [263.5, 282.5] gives -1.56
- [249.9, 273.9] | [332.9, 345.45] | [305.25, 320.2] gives 2.13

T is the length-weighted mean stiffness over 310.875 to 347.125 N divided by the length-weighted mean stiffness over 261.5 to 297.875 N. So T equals 0.90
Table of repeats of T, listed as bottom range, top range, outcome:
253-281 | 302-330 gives 0.85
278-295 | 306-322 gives 0.83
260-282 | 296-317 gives 0.81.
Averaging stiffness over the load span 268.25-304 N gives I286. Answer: 113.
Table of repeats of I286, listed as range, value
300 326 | 96.3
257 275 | 116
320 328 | 106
